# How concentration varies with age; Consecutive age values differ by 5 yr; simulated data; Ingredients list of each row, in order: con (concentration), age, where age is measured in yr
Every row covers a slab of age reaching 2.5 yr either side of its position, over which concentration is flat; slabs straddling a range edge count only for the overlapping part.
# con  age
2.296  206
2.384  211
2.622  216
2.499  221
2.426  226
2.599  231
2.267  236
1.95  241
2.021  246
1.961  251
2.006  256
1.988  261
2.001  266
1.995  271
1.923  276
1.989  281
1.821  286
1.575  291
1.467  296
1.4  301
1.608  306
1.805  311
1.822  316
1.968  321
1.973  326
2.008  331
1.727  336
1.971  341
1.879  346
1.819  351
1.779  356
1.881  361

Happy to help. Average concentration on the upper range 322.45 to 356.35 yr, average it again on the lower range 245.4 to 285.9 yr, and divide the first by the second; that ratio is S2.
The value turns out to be 0.96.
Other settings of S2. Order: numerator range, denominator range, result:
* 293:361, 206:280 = 0.82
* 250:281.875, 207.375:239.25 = 0.81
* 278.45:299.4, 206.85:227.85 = 0.69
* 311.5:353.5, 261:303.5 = 1.06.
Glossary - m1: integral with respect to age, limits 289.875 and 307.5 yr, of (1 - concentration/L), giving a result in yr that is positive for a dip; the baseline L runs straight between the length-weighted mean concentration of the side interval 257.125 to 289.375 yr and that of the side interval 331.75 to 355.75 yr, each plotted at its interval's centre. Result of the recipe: 3.8 yr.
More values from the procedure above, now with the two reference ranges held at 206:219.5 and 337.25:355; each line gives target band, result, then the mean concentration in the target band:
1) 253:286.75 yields 3.69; 1.97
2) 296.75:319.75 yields 4.22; 1.66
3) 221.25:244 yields 0.53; 2.32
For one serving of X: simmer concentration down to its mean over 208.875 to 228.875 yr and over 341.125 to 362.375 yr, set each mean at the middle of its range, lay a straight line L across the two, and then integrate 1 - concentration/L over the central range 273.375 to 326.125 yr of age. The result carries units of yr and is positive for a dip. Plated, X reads 8.7 yr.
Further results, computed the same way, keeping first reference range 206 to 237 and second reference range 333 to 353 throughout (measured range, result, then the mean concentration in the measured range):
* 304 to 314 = 1.5 yr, 1.72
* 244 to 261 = 2.3 yr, 1.99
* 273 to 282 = 0.9 yr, 1.95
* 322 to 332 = -0.3 yr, 1.98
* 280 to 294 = 2.5 yr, 1.76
